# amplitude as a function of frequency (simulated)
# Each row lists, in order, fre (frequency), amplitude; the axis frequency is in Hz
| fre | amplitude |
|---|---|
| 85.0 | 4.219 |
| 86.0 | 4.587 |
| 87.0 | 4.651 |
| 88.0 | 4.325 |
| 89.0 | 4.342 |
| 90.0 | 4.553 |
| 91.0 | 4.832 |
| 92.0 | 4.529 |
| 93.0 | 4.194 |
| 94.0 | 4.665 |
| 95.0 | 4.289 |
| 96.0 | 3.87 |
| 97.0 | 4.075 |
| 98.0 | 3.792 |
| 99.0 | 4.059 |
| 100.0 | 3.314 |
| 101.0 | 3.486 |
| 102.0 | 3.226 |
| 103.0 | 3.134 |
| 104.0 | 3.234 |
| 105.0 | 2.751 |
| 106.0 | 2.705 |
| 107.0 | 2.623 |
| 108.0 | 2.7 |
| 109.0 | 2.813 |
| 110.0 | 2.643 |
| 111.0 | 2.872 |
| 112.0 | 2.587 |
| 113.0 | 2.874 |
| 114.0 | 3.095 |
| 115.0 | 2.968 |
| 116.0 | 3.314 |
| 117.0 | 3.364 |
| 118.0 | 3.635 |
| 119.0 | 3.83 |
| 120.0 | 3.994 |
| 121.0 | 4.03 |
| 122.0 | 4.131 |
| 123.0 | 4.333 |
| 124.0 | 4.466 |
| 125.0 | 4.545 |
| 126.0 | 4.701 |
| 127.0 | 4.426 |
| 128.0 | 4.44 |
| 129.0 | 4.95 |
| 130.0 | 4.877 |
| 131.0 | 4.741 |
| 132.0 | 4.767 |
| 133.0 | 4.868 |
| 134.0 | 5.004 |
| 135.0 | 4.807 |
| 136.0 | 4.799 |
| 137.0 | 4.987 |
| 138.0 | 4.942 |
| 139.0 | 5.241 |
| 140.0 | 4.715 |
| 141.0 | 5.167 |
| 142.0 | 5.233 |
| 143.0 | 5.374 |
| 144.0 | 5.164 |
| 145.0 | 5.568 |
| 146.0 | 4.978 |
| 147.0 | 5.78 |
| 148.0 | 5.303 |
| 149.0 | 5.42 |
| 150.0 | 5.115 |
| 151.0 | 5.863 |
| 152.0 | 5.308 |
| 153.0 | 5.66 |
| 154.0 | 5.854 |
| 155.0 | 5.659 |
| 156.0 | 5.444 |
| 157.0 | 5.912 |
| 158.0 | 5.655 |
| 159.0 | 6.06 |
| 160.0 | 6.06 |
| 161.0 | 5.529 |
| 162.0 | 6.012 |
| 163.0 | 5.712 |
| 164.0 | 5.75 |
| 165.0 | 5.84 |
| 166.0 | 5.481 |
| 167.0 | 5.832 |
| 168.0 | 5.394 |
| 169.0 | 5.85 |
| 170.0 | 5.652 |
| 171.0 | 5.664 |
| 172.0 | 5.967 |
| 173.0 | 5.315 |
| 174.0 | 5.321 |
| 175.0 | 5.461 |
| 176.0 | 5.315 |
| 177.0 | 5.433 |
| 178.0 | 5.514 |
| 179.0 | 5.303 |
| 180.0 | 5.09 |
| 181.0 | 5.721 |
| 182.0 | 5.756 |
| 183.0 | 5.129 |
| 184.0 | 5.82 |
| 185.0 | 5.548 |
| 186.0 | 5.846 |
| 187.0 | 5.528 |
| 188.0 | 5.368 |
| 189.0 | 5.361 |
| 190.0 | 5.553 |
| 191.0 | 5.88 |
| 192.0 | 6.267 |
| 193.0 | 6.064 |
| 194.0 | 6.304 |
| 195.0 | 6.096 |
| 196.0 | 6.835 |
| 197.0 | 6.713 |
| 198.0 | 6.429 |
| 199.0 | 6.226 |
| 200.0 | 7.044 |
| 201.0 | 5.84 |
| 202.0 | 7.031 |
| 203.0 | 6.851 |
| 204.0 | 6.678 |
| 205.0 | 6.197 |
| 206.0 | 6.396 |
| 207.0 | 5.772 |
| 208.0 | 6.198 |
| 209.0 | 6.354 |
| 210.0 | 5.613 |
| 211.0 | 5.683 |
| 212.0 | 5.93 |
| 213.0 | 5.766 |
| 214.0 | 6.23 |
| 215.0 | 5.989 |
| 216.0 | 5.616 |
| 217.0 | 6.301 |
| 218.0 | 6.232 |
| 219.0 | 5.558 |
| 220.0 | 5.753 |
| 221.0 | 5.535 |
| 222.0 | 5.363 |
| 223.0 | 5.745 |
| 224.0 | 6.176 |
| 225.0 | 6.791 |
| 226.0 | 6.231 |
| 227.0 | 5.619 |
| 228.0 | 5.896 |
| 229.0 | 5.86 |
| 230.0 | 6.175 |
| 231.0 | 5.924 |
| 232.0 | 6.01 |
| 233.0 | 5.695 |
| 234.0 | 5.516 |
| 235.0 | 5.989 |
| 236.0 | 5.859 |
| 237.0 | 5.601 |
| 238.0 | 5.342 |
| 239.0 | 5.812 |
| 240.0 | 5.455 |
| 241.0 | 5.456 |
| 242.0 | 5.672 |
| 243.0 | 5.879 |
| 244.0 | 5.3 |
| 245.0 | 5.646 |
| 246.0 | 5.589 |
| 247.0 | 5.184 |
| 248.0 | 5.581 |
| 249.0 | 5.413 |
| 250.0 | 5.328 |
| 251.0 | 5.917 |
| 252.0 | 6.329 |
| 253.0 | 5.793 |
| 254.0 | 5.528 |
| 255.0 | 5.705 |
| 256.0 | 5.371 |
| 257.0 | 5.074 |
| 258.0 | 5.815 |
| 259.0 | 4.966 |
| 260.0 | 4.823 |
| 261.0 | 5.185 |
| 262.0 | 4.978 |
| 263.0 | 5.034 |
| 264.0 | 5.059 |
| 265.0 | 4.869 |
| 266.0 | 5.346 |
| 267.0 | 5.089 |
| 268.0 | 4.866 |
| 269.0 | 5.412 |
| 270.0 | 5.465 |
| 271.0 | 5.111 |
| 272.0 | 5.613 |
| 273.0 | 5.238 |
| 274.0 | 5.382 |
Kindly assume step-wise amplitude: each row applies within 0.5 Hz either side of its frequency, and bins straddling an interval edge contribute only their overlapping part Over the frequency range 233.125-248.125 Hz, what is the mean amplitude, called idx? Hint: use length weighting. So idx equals 5.59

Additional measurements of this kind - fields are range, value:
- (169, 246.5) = 5.87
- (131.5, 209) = 5.67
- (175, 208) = 5.96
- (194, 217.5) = 6.25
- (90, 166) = 4.5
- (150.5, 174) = 5.71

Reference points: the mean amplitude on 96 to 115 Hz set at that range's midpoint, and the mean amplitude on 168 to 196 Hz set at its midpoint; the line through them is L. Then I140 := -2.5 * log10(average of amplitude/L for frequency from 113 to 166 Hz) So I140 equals -0.16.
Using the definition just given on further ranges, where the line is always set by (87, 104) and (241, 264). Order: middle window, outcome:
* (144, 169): -0.22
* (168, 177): -0.17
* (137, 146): -0.16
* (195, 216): -0.24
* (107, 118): 0.38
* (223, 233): -0.16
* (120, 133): -0.05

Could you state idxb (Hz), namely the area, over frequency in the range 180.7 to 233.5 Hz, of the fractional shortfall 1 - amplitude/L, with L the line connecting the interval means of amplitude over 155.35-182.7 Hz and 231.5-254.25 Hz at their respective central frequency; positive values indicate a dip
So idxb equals -3.5 Hz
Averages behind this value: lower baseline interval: 5.63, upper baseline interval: 5.65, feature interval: 6.01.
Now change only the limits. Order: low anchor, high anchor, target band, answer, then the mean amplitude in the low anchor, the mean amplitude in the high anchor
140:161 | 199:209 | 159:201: 1.6 Hz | 5.51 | 6.43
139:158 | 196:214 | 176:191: 1.1 Hz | 5.42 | 6.29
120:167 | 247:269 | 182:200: -2.5 Hz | 5.18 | 5.33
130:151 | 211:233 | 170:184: 0.0 Hz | 5.11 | 5.93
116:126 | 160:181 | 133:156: -2.4 Hz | 4.03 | 5.59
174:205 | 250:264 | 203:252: -1.8 Hz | 5.93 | 5.41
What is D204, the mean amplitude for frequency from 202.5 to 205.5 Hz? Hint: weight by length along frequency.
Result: 6.58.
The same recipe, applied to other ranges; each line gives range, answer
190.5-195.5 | 6.12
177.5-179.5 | 5.41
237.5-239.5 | 5.58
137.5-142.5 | 5.06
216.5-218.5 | 6.27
